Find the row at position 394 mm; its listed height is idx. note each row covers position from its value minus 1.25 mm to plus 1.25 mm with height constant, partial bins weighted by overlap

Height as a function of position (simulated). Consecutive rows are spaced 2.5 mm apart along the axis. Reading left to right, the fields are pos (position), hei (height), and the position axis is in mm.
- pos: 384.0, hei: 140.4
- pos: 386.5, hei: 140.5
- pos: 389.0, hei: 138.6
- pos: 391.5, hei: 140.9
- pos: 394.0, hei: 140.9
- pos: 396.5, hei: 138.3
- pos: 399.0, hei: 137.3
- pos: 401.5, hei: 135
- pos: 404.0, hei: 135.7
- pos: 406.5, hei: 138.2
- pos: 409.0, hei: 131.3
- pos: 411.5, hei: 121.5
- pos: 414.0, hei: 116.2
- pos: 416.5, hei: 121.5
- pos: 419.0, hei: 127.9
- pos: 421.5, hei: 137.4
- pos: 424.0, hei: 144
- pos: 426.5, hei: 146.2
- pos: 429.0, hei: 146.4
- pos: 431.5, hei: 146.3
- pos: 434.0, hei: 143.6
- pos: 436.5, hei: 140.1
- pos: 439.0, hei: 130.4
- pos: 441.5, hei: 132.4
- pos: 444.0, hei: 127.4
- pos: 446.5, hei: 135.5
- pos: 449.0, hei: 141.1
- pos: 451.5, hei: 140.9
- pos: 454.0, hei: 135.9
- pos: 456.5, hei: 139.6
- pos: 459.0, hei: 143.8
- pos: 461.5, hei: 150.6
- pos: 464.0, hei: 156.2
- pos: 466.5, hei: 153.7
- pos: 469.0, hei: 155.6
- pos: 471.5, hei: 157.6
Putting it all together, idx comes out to 140.9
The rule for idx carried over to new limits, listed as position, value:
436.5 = 140.1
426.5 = 146.2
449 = 141.1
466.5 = 153.7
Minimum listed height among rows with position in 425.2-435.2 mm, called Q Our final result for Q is 143.6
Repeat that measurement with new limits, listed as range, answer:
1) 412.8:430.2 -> 116.2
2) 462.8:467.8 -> 153.7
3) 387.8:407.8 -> 135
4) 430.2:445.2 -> 127.4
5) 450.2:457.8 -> 135.9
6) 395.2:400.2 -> 137.3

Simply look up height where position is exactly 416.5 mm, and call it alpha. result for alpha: 121.5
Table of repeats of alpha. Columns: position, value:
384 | 140.4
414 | 116.2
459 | 143.8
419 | 127.9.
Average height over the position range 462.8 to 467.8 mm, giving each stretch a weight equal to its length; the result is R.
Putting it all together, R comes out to 155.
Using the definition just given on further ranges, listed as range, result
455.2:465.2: 147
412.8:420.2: 122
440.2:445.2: 130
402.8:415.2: 129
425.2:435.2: 146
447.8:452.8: 141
